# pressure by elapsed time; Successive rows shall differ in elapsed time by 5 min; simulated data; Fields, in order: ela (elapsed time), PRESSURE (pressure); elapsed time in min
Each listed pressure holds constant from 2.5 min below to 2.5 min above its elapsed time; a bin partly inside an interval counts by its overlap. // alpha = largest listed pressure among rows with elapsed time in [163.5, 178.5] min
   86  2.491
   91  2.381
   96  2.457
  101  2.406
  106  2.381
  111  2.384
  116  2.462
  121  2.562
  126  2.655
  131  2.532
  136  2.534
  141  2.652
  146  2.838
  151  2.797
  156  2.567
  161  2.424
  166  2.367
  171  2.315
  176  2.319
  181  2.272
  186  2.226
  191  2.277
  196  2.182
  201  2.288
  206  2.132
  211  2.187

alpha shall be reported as 2.367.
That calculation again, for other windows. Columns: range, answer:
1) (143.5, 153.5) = 2.838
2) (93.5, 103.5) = 2.457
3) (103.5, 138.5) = 2.655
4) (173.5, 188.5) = 2.319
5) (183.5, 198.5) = 2.277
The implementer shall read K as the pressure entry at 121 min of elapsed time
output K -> 2.562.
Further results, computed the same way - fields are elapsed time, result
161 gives 2.424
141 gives 2.652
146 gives 2.838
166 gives 2.367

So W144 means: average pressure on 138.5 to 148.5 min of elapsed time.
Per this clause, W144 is 2.75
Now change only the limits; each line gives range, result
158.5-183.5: 2.34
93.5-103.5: 2.43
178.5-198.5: 2.24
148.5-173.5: 2.49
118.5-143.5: 2.59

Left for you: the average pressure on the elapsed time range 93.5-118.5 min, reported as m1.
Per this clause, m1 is 2.42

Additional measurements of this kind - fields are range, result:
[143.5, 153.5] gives 2.82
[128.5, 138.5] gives 2.53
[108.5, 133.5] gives 2.52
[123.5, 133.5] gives 2.59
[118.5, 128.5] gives 2.61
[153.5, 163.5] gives 2.5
